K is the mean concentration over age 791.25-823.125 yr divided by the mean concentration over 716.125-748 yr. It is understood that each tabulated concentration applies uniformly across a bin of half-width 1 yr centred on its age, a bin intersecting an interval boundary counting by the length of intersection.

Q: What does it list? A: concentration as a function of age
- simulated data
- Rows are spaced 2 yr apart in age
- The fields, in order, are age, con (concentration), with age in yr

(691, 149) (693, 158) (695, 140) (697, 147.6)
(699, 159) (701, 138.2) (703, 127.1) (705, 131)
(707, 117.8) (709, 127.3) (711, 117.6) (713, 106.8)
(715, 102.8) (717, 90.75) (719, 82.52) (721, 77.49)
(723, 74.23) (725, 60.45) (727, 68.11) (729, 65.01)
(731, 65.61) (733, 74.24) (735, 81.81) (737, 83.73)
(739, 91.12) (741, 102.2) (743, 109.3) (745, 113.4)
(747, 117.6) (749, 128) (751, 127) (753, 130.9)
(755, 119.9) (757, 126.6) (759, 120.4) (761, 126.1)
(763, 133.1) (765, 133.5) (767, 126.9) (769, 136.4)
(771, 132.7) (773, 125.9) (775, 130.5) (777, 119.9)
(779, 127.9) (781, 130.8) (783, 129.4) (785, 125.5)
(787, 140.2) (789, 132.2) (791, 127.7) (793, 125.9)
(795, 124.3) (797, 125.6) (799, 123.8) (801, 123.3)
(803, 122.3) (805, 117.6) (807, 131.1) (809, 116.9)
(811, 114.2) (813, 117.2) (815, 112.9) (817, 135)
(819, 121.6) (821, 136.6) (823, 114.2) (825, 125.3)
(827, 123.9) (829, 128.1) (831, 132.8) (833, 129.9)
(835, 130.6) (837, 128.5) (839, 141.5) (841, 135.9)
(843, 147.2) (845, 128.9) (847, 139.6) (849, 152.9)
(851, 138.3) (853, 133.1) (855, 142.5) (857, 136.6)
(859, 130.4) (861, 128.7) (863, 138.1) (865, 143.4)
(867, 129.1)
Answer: 1.5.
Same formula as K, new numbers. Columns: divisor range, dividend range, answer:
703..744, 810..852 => 1.41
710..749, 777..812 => 1.40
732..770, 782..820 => 1.08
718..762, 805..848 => 1.31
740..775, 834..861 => 1.10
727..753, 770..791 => 1.34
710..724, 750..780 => 1.37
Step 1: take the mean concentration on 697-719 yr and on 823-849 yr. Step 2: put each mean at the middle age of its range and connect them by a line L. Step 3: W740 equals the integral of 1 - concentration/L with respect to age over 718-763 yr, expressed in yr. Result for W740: 9.4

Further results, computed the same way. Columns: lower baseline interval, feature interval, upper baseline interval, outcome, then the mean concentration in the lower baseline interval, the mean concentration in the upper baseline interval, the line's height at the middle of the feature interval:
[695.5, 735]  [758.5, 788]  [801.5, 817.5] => -4.2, 102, 121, 113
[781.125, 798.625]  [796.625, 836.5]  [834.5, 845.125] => 2.6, 129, 136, 133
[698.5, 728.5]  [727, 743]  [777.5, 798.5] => 4.3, 104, 129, 111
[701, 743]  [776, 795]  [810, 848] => -2.3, 93.9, 129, 114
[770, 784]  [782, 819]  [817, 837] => 0.9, 128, 127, 128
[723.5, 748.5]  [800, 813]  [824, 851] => -0.1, 86.7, 134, 120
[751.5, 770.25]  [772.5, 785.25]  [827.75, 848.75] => 0.2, 128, 135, 130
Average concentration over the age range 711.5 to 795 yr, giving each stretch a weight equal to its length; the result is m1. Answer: 111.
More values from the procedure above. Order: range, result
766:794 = 129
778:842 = 127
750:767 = 127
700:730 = 99.1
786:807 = 127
